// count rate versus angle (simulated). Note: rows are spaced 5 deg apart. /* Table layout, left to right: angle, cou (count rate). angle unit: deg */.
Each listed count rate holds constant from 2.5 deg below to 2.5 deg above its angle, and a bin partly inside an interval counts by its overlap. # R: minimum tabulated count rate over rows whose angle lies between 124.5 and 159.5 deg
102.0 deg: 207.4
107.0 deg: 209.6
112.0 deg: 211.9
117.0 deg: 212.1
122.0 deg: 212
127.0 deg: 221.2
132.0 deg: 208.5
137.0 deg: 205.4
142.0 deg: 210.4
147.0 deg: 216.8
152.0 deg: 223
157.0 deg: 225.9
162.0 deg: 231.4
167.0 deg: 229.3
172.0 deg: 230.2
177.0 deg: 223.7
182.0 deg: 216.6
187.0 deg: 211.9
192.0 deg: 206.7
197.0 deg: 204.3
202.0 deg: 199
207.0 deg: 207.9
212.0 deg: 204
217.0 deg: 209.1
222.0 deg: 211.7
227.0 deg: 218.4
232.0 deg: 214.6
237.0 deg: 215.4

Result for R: 205.4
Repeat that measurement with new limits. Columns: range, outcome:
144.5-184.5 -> 216.6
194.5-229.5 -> 199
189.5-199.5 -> 204.3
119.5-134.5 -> 208.5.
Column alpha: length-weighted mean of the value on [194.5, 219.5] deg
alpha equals 205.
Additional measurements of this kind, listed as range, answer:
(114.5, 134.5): 213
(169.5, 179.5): 227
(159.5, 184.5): 226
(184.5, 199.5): 208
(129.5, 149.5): 210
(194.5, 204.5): 202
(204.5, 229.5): 210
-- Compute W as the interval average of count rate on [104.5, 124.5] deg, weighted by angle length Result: 211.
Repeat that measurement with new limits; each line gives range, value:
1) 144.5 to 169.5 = 225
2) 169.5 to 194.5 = 218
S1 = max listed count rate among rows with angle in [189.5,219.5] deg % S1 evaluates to 209.1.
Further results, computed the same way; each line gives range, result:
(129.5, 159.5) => 225.9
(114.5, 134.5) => 221.2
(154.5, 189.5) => 231.4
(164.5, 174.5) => 230.2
